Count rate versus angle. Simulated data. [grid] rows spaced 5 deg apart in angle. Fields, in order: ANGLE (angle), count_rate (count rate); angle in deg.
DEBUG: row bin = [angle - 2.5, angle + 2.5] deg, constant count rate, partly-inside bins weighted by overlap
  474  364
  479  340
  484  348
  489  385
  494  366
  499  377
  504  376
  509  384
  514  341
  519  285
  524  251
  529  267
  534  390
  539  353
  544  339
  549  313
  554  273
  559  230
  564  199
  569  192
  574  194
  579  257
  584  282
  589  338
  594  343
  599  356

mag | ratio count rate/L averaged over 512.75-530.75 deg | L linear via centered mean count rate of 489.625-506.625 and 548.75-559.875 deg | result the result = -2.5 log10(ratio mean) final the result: 0.17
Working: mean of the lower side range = 374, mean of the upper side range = 270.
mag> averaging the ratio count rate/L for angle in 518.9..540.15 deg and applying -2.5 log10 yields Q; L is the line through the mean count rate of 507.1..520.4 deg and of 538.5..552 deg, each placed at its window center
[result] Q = 0.08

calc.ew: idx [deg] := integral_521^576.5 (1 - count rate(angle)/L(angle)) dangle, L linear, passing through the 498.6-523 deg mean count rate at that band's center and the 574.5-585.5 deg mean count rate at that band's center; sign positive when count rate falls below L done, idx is 4.5 deg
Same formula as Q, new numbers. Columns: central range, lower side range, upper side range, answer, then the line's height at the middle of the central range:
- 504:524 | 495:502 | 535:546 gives 0.11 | 366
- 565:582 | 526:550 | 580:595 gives 0.42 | 318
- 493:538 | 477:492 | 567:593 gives -0.03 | 326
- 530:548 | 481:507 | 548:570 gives -0.24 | 280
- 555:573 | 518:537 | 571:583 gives 0.18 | 249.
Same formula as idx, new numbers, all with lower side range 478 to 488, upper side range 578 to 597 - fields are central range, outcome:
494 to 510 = -1.5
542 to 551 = 0.0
